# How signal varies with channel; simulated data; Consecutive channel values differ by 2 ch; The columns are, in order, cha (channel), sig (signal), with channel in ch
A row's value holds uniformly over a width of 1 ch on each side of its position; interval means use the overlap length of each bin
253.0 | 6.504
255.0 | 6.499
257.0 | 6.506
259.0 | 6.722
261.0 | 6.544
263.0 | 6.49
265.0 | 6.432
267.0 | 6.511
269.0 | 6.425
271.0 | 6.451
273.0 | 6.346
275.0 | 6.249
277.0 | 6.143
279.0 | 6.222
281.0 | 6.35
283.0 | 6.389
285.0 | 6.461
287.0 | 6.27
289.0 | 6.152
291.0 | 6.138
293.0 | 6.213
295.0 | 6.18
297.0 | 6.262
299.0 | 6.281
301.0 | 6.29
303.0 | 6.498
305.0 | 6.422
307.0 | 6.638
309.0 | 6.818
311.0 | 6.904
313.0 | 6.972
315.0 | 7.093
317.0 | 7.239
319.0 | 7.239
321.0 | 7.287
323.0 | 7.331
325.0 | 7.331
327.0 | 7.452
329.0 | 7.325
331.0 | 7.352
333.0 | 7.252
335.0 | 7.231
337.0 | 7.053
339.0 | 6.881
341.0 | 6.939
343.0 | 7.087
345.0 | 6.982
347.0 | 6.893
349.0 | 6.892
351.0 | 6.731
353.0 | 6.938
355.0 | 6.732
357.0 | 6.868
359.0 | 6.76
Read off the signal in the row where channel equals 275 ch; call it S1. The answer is 6.249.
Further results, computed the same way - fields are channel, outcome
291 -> 6.138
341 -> 6.939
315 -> 7.093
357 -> 6.868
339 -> 6.881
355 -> 6.732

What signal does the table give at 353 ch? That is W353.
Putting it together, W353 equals 6.938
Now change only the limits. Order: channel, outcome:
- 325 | 7.331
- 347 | 6.893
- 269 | 6.425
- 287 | 6.27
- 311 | 6.904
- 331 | 7.352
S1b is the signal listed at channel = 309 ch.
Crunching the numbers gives 6.818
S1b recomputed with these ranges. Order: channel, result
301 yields 6.29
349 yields 6.892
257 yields 6.506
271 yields 6.451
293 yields 6.213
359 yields 6.76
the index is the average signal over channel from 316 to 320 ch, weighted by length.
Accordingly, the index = 7.24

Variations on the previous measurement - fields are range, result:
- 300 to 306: 6.4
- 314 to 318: 7.17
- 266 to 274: 6.43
